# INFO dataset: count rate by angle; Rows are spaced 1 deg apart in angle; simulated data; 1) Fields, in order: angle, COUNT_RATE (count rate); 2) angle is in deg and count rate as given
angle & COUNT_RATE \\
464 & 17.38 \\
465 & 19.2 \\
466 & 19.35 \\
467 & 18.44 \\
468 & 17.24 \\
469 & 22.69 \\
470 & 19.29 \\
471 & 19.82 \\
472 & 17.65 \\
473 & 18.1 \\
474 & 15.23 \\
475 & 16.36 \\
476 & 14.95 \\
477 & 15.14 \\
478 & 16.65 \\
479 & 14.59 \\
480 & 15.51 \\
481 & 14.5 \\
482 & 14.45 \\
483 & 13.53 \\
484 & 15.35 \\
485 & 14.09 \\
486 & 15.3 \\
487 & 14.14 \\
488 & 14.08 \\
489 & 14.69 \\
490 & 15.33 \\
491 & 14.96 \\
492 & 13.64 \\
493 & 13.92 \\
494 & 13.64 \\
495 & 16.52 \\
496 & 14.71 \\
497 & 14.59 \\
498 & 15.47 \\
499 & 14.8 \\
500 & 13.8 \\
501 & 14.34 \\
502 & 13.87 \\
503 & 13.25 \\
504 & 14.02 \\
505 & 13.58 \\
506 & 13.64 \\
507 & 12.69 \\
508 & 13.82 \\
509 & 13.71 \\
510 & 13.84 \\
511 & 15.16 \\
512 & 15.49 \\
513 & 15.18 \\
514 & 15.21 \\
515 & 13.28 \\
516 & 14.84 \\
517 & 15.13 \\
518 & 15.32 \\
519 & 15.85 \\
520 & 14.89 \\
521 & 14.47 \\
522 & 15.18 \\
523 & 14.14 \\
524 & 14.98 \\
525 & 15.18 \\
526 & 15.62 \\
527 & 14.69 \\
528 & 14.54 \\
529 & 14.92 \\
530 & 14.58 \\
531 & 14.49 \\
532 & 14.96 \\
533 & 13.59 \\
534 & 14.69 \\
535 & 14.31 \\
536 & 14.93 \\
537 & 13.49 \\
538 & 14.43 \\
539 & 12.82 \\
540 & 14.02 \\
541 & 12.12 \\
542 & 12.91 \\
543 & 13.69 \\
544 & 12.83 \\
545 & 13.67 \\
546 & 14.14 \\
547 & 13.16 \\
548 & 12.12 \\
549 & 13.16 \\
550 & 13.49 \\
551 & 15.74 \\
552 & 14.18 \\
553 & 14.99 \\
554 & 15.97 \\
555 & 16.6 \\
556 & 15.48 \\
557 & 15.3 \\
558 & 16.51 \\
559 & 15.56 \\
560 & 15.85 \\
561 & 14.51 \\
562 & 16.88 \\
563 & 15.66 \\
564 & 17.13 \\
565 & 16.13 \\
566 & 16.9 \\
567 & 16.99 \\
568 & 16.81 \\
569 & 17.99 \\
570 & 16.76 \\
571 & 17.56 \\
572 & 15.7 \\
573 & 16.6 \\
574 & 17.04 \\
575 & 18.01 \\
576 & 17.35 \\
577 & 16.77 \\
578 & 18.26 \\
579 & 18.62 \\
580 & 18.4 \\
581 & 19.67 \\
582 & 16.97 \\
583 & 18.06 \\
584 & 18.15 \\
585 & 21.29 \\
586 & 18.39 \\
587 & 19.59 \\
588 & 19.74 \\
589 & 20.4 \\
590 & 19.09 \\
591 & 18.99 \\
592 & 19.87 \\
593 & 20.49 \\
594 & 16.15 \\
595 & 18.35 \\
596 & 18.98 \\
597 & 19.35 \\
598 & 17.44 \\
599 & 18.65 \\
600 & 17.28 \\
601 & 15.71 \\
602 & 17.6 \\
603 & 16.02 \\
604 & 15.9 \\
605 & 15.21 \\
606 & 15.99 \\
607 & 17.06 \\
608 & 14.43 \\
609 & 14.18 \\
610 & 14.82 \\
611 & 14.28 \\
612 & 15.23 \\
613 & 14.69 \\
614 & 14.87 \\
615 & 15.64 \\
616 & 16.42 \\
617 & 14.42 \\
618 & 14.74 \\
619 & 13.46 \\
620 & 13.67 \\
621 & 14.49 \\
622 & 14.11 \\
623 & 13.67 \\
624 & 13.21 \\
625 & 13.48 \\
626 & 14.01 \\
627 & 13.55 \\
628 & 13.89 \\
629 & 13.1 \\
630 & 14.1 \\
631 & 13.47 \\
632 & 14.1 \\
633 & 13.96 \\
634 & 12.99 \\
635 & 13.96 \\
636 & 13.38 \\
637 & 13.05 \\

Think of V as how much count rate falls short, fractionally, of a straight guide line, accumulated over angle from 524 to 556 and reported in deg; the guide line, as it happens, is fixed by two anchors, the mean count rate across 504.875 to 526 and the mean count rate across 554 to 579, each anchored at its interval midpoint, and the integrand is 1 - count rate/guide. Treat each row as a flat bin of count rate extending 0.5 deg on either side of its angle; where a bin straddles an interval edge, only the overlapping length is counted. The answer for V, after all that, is 2.7 deg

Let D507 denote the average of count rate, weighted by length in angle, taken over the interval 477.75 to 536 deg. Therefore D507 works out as 14.6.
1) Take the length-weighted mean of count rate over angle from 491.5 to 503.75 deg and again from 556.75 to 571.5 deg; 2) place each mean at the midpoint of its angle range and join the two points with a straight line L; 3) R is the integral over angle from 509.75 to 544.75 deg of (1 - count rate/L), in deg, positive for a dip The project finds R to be 1.9 deg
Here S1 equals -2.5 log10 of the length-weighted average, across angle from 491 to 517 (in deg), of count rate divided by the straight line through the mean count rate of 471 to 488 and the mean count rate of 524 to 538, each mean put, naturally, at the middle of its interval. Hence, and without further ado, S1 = 0.05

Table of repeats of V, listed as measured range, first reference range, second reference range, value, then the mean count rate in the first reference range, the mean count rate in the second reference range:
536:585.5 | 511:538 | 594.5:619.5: -1.6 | 14.8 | 16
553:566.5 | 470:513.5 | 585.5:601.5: 1.1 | 14.9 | 18.7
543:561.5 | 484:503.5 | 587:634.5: 0.7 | 14.5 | 15.8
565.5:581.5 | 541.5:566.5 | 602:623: -2.7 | 14.9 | 15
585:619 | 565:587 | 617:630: -2.9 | 17.7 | 13.8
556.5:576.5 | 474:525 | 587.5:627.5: -1.3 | 14.6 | 16.1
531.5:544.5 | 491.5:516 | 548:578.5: 1.3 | 14.3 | 16.1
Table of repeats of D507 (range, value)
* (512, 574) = 15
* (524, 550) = 14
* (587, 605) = 18.2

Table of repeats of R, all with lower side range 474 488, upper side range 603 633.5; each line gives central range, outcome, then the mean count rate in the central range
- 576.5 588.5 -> -3.3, 18.7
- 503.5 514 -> 0.5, 14.2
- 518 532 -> -0.1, 14.9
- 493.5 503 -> 0.2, 14.6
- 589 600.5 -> -3.2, 18.7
